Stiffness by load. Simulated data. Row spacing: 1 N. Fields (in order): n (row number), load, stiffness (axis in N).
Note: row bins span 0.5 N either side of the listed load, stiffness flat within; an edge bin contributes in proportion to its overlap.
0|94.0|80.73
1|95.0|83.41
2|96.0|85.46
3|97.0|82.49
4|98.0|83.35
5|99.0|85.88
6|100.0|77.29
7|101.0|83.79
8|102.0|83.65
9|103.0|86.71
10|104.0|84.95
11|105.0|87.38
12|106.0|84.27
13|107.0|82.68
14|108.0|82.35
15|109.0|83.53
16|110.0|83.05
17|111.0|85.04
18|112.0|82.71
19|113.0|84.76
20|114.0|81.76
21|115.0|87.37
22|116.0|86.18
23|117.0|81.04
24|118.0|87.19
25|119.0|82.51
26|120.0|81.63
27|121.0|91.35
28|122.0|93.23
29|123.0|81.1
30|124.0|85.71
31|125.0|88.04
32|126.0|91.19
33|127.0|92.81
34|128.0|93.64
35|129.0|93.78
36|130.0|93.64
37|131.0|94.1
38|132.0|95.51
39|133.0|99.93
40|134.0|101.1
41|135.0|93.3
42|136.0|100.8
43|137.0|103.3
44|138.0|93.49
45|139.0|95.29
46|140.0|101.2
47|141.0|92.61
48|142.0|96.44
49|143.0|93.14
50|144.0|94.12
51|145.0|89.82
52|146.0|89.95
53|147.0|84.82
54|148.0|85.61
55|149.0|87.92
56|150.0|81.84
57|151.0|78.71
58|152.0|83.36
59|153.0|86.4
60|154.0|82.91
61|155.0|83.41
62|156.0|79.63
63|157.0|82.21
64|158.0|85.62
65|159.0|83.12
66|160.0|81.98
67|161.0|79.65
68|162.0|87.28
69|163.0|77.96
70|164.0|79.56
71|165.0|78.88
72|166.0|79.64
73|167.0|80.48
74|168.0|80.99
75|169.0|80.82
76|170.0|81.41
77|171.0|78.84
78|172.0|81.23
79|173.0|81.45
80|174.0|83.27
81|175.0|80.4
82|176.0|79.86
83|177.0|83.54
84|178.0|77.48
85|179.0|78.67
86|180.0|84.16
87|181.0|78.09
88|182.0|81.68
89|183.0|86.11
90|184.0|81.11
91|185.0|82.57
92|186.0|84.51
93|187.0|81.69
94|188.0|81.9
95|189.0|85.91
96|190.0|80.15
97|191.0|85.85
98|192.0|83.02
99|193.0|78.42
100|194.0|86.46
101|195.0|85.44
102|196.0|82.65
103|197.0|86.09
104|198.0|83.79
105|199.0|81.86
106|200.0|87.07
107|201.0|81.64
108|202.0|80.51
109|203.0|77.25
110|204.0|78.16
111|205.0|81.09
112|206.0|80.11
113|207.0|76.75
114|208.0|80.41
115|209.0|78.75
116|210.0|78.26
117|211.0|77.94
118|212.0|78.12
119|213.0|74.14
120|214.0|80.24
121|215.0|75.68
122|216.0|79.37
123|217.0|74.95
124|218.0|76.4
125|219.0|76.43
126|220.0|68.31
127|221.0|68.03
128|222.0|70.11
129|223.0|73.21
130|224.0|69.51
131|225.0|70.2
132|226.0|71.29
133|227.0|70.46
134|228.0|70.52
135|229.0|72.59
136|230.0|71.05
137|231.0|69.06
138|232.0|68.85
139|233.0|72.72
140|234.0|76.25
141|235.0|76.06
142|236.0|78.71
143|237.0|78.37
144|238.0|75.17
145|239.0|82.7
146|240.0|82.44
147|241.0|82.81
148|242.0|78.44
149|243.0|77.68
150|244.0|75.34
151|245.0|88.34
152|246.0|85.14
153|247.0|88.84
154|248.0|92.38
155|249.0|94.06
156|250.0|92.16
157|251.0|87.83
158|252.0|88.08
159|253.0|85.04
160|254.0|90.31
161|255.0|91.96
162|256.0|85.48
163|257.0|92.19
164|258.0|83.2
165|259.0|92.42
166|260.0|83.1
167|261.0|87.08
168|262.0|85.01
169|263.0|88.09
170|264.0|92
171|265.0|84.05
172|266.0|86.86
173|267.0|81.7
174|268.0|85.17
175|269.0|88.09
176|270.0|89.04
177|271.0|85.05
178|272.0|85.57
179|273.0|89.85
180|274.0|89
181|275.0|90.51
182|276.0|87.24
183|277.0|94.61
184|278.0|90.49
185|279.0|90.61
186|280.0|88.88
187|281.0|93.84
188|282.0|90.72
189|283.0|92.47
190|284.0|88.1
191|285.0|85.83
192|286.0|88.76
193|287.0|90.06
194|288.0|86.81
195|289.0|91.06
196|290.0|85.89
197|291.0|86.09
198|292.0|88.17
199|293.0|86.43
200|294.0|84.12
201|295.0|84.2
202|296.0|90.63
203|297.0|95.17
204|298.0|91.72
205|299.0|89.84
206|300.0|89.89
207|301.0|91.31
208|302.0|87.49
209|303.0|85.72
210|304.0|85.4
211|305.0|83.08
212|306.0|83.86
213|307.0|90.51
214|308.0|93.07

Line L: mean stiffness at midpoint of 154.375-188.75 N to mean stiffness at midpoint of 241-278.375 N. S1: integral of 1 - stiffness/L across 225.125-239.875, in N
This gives 2.0 N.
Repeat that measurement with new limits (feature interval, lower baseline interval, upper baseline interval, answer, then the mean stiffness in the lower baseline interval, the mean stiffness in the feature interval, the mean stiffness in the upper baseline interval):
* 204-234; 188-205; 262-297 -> 3.5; 82.7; 74.4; 88.3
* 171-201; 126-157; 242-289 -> 2.5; 91.3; 82.5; 88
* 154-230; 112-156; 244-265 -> 8.1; 89.7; 79.5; 88.2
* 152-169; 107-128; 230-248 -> 0.3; 85.7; 81.9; 78.8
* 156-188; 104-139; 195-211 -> 1.0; 89.1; 81.4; 81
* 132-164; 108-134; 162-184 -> -1.7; 88.2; 88.9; 80.9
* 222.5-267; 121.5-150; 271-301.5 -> 4.3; 92.9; 81.5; 89.2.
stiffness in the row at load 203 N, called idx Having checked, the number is 77.25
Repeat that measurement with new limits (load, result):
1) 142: 96.44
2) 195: 85.44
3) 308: 93.07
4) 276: 87.24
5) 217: 74.95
